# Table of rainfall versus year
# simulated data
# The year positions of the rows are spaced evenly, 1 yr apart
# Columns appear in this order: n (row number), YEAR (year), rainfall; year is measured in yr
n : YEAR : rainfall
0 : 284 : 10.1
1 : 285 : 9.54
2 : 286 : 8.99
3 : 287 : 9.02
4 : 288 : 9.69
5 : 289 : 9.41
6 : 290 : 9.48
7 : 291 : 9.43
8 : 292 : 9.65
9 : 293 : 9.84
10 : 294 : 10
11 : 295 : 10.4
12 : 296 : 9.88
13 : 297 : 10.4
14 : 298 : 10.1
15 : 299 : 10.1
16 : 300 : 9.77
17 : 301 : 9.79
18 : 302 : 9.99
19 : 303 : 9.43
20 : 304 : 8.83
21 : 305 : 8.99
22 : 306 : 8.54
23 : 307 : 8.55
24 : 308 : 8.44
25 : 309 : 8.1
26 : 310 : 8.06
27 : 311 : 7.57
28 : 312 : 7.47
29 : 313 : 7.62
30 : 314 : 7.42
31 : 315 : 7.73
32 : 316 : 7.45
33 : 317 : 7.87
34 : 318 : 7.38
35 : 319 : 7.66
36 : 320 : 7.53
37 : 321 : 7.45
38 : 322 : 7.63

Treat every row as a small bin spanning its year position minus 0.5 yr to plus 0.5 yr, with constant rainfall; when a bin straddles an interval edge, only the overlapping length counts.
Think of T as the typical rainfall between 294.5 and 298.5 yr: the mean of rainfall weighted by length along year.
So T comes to 10.2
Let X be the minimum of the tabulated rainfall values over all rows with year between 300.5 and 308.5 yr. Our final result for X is 8.44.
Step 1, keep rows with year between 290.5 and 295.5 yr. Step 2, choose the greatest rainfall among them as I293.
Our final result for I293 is 10.4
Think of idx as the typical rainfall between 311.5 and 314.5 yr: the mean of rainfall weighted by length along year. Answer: 7.5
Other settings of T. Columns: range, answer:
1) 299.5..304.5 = 9.56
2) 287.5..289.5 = 9.55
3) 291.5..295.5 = 9.97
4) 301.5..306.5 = 9.16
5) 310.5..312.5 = 7.52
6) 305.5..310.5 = 8.34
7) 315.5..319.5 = 7.59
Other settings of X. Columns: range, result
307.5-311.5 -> 7.57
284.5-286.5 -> 8.99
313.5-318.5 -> 7.38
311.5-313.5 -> 7.47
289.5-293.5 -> 9.43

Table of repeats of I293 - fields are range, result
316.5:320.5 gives 7.87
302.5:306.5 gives 9.43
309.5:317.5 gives 8.06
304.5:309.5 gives 8.99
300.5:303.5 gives 9.99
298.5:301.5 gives 10.1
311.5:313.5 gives 7.62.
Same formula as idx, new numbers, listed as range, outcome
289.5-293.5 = 9.6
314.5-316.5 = 7.59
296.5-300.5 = 10.1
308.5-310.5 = 8.08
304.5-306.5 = 8.77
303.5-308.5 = 8.67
